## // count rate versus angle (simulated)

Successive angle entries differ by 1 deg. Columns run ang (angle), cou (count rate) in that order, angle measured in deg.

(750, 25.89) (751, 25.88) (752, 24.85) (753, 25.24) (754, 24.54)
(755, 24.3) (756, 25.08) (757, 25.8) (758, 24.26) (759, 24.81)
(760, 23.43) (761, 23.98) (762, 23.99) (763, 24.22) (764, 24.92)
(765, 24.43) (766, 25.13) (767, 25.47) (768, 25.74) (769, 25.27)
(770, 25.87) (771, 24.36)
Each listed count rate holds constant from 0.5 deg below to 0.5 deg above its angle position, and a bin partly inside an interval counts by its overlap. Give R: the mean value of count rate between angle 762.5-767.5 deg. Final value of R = 24.8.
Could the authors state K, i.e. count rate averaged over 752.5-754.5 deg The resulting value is 24.9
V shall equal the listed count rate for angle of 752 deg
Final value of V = 24.85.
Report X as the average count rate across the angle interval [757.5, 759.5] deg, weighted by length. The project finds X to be 24.5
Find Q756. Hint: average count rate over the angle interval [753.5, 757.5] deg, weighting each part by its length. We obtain 24.9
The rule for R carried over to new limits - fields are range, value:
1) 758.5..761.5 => 24.1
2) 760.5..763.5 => 24.1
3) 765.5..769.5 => 25.4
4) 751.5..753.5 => 25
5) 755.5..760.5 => 24.7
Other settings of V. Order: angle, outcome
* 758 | 24.26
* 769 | 25.27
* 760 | 23.43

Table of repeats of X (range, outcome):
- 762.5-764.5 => 24.6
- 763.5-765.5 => 24.7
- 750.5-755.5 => 25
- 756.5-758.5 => 25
